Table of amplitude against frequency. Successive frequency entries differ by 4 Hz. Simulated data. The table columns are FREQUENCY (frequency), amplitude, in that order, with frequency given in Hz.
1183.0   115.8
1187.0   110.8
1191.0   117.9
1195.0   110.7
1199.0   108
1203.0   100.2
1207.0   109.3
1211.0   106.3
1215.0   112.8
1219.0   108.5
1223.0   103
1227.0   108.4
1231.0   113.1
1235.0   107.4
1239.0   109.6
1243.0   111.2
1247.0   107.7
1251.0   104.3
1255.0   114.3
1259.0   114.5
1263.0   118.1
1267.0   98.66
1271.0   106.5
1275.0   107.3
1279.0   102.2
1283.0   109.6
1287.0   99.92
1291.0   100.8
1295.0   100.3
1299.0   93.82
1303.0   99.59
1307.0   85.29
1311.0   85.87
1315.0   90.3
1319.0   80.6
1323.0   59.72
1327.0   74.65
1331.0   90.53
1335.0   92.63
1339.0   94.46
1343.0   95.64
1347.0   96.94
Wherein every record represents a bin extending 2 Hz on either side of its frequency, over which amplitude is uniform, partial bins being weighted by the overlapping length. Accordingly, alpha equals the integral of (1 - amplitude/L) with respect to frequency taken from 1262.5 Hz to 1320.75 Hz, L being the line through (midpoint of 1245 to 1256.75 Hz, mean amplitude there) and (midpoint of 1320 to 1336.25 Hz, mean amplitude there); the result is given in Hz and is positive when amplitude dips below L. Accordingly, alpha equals -3.23 Hz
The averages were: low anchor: 109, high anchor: 78.8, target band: 98.2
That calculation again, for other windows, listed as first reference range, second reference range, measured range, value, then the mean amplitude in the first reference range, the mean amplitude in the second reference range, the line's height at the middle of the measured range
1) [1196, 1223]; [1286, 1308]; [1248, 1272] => -1.92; 107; 97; 101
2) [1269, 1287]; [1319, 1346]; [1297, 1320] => 1.07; 106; 84.8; 94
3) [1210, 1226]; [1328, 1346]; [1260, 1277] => -1.13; 108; 92.5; 101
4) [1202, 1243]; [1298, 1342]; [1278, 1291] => -1.29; 108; 86.2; 94.2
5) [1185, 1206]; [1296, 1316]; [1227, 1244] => -1.17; 110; 91.5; 103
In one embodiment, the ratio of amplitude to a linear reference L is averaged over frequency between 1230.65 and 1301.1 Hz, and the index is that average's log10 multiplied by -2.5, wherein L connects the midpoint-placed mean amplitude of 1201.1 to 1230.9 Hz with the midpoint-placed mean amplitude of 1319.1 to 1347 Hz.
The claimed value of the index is -0.09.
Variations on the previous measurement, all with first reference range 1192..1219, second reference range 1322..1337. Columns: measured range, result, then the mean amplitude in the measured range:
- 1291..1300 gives -0.12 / 98.3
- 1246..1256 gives -0.11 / 108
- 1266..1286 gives -0.14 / 105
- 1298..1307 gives -0.09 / 94.5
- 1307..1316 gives -0.03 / 87.2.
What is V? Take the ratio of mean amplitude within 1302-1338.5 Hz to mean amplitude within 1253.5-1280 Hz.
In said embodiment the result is 0.77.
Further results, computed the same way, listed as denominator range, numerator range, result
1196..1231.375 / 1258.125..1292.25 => 0.99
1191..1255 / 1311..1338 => 0.76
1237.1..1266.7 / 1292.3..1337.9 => 0.79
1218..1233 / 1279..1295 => 0.95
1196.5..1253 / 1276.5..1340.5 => 0.85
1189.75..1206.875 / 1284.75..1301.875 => 0.91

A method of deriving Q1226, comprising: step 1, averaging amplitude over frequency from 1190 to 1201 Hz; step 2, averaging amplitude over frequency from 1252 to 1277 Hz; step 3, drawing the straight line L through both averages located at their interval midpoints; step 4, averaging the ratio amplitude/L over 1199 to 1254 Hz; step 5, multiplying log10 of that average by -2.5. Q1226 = 0.03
